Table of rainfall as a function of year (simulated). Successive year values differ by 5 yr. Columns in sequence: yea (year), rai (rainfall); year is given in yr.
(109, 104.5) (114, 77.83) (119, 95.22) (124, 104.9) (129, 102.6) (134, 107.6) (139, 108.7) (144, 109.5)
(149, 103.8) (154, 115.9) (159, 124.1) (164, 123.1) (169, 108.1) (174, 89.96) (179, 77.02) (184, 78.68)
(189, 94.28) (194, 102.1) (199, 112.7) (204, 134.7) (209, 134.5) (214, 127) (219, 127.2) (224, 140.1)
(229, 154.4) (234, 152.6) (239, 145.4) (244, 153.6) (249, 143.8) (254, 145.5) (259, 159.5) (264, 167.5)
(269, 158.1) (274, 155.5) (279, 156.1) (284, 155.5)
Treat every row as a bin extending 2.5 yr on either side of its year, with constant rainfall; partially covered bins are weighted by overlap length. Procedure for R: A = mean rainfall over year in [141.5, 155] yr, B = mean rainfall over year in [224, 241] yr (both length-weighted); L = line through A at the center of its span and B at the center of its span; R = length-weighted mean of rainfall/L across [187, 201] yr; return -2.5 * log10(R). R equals 0.26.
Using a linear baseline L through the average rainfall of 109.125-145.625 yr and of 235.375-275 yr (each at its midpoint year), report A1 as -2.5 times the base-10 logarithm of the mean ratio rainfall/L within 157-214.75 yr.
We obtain 0.16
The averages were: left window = 101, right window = 154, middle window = 108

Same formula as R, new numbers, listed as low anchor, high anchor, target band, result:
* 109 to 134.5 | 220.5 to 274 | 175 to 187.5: 0.46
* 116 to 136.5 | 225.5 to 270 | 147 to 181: 0.11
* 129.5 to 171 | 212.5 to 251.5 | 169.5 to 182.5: 0.37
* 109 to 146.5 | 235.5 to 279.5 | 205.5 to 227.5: 0.03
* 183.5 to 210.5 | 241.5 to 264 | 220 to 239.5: -0.09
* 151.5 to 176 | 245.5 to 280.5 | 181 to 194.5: 0.35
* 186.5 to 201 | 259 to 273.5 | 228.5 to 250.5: -0.08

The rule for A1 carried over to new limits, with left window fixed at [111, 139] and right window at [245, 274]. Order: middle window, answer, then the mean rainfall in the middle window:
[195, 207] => 0.08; 121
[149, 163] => -0.05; 117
